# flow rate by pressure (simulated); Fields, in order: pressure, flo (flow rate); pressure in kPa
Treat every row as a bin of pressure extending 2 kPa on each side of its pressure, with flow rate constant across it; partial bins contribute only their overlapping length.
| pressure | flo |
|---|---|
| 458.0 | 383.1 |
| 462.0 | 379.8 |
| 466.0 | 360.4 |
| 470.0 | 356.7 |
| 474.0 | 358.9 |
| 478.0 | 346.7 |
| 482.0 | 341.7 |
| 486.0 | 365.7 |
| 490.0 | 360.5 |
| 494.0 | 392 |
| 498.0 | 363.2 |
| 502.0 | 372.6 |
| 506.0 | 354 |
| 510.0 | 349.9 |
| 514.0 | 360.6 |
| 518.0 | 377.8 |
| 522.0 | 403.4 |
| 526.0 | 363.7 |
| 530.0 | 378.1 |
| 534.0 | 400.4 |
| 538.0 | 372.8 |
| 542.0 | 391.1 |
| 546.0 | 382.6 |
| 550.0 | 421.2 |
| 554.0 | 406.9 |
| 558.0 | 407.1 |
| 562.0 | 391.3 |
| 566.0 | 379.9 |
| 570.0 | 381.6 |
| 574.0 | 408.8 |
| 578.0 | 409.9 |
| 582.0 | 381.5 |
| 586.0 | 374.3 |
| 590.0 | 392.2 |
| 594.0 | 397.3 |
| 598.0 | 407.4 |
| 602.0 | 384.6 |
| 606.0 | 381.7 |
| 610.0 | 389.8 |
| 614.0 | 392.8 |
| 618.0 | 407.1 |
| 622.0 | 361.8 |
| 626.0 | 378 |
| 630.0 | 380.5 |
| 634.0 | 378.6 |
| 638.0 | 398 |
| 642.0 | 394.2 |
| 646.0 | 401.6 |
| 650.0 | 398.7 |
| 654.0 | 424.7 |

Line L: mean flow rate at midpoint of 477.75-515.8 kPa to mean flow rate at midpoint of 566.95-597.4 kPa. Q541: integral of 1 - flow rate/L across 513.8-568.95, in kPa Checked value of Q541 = -1.7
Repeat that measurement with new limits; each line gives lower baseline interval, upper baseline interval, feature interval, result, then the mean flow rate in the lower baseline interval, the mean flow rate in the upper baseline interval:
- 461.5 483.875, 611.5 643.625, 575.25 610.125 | -1.10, 356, 386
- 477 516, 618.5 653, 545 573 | -1.76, 361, 388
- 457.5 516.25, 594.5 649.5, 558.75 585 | -0.88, 363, 389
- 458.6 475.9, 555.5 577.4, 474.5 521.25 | 1.43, 366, 395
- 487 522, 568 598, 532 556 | -0.94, 368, 393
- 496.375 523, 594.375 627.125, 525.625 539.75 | -0.31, 368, 389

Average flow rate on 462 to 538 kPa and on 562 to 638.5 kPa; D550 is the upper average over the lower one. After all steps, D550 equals 1.06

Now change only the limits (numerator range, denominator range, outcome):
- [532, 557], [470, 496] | 1.10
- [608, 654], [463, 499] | 1.08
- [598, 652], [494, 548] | 1.04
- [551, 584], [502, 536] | 1.06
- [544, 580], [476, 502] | 1.10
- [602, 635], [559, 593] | 0.98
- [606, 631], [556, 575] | 0.98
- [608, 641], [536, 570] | 0.98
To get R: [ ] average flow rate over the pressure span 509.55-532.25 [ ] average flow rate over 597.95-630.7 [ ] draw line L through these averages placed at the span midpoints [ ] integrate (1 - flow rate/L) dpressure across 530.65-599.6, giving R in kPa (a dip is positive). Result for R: -2.6 kPa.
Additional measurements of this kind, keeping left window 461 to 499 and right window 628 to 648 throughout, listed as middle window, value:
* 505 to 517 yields 0.4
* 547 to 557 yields -0.9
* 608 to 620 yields -0.3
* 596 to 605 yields -0.2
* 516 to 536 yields -0.8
